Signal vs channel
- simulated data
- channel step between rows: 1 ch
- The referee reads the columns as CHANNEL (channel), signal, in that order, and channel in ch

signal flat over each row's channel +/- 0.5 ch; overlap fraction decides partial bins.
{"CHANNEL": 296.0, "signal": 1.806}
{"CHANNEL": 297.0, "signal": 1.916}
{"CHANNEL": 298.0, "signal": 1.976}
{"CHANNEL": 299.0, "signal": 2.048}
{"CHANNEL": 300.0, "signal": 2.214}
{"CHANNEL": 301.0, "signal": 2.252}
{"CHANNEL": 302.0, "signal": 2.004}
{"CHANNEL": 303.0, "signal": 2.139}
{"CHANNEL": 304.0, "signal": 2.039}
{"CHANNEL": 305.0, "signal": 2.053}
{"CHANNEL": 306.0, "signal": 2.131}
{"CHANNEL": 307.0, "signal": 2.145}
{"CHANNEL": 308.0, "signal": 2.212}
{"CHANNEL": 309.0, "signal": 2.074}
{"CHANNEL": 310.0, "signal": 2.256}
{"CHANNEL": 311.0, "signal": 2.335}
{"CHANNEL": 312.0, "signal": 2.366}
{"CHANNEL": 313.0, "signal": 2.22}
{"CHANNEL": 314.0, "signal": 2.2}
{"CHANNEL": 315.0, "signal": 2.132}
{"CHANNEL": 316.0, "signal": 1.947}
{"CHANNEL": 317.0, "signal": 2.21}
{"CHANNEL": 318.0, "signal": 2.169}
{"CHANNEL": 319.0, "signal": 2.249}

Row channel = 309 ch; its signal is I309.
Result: 2.074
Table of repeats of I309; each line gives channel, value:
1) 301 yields 2.252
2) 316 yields 1.947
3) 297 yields 1.916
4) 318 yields 2.169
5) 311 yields 2.335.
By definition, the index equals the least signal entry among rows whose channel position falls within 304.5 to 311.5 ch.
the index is 2.053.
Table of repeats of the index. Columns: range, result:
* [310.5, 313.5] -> 2.22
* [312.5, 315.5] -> 2.132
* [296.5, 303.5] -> 1.916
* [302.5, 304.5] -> 2.039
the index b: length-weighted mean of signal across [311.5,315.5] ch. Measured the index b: 2.23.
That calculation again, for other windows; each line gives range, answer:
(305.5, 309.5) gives 2.14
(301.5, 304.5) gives 2.06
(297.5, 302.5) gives 2.1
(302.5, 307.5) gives 2.1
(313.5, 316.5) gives 2.09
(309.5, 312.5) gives 2.32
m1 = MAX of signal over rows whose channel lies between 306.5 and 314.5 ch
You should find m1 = 2.366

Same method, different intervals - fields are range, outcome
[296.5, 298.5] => 1.976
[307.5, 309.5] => 2.212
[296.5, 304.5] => 2.252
